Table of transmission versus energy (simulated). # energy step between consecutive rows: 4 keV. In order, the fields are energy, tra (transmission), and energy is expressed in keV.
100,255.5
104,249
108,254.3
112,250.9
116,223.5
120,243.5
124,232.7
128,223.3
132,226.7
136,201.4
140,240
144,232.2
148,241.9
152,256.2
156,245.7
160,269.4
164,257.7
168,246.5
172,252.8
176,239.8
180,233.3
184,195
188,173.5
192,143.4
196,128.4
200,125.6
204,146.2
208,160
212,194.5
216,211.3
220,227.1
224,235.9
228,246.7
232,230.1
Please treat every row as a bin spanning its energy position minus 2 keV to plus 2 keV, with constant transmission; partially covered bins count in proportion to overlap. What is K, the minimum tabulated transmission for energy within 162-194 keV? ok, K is 143.4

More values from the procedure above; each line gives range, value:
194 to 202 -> 125.6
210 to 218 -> 194.5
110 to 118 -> 223.5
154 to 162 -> 245.7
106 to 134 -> 223.3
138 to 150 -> 232.2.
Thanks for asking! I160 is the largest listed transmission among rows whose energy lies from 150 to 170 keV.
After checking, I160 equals 269.4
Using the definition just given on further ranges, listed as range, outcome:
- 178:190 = 233.3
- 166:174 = 252.8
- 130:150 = 241.9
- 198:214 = 194.5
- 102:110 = 254.3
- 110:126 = 250.9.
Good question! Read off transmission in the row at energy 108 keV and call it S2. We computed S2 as 254.3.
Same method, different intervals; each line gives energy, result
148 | 241.9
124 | 232.7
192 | 143.4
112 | 250.9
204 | 146.2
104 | 249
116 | 223.5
